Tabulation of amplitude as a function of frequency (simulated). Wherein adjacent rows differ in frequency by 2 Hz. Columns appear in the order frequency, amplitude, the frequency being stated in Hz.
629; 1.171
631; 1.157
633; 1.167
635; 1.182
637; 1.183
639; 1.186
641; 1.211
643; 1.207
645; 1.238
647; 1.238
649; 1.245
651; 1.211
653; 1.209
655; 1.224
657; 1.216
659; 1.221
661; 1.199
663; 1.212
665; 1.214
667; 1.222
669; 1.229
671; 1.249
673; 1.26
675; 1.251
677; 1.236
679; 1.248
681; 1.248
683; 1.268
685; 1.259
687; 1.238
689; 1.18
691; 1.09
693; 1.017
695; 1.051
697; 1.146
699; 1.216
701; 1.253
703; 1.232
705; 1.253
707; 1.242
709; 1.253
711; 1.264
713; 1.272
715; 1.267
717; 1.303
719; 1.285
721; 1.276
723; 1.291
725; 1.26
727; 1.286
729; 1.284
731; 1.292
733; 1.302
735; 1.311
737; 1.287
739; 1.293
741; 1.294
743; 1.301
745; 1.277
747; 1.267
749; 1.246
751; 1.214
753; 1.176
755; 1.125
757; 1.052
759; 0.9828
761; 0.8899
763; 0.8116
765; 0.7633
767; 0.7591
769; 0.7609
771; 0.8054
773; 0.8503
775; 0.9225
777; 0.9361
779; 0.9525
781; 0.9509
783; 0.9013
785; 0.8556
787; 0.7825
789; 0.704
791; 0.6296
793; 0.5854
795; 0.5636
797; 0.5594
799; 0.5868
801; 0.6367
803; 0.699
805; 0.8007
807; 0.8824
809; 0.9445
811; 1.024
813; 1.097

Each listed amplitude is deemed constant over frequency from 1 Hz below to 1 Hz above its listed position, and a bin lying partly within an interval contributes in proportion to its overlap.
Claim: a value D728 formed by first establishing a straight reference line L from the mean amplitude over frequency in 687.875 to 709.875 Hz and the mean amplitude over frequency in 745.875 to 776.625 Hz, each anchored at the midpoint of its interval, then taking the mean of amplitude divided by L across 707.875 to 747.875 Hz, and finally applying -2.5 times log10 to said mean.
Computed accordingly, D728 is -0.186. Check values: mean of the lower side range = 1.18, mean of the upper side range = 0.975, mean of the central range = 1.28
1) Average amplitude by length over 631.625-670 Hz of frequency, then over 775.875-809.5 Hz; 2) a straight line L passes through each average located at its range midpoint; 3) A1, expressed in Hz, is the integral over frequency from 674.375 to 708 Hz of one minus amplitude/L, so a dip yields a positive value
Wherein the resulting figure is -3.7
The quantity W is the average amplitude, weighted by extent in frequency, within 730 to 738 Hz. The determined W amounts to 1.3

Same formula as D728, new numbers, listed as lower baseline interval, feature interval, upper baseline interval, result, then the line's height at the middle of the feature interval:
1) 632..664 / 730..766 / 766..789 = -0.23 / 0.935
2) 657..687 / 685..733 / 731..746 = 0.03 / 1.27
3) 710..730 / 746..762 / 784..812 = -0.08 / 1.04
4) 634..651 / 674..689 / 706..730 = 0.00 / 1.24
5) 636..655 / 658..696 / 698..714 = 0.02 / 1.23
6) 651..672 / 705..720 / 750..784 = -0.17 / 1.08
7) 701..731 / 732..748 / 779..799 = -0.18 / 1.09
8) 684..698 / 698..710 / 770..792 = -0.13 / 1.1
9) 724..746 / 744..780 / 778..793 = 0.05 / 1.03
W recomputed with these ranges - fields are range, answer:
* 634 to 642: 1.19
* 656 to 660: 1.22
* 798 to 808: 0.721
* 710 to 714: 1.27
